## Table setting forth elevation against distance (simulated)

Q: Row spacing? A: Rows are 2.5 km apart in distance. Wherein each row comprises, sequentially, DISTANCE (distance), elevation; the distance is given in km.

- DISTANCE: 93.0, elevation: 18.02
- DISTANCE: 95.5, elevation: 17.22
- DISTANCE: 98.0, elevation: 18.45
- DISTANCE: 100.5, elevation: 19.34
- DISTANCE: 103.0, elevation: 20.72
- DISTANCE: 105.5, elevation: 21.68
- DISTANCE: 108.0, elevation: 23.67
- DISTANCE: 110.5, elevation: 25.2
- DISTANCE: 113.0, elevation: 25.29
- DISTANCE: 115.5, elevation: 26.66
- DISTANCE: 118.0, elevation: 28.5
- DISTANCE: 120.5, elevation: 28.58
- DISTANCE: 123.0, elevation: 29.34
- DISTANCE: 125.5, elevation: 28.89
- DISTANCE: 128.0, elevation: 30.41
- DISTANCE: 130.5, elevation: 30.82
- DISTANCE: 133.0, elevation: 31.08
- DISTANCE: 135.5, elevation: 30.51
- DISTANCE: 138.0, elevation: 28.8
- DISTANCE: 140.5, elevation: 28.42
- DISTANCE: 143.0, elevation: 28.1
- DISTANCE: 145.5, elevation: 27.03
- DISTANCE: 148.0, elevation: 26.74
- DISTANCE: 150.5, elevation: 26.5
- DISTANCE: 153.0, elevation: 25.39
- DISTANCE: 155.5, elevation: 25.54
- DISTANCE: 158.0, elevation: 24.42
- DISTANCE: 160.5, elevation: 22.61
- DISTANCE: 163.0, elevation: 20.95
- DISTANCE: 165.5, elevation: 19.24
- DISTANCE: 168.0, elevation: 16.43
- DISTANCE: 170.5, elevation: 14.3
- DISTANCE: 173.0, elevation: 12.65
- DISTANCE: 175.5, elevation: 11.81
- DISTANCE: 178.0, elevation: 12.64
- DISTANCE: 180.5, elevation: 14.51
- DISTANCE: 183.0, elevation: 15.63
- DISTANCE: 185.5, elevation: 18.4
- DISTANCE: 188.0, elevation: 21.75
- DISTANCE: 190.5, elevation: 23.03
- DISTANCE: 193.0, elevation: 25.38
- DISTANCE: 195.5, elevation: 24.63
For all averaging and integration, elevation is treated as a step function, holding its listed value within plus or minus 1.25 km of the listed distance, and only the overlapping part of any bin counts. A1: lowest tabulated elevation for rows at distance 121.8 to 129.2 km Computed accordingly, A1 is 28.89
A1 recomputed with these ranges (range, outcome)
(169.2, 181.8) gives 11.81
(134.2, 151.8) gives 26.5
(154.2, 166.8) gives 19.24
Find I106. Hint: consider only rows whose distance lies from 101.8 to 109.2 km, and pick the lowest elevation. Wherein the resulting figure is 20.72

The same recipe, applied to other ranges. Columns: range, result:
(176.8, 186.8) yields 12.64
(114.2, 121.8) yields 26.66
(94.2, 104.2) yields 17.22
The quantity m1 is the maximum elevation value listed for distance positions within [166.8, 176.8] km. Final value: 16.43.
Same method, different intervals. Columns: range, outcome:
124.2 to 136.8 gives 31.08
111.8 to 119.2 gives 28.5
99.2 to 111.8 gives 25.2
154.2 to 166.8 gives 25.54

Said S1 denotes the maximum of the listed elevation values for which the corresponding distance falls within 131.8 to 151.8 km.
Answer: 31.08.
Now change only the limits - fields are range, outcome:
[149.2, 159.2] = 26.5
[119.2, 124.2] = 29.34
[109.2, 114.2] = 25.29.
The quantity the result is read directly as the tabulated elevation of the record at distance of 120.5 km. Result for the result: 28.58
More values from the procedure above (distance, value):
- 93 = 18.02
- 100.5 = 19.34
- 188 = 21.75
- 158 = 24.42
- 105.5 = 21.68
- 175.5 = 11.81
